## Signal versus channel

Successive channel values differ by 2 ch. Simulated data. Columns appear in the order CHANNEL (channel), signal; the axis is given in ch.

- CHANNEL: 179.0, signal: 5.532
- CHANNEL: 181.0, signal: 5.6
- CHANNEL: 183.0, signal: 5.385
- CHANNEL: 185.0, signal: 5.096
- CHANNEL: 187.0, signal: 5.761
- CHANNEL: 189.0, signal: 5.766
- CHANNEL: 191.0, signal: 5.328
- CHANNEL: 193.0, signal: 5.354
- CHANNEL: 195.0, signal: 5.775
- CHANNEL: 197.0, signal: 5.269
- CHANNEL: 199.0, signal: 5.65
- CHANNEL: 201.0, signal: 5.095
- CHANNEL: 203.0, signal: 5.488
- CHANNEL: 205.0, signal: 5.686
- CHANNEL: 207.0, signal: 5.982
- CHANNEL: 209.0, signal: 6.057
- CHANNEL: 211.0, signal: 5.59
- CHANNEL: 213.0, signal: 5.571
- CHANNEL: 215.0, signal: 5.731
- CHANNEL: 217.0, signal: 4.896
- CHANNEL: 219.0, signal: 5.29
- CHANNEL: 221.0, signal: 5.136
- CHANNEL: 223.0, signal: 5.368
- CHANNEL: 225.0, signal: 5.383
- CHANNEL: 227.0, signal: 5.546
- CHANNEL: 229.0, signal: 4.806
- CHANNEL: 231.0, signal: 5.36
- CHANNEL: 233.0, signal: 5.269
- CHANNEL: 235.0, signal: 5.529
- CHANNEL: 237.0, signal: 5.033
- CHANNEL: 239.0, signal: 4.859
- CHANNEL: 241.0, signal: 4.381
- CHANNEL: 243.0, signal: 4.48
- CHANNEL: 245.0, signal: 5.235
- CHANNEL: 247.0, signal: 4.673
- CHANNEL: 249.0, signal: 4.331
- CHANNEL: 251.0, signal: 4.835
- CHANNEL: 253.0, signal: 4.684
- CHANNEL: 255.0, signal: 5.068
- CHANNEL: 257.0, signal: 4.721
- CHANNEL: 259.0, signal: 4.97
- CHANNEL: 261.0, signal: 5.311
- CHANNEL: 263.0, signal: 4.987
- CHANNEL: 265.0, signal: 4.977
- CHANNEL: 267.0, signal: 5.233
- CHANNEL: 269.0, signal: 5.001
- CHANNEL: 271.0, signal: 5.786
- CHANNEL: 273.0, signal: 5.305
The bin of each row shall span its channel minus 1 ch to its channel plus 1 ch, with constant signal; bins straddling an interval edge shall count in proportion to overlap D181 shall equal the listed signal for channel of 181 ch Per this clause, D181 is 5.6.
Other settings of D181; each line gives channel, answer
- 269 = 5.001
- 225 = 5.383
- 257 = 4.721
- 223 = 5.368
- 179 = 5.532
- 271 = 5.786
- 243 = 4.48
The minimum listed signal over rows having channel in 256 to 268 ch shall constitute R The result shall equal 4.721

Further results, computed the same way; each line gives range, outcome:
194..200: 5.269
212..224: 4.896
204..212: 5.59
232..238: 5.033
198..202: 5.095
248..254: 4.331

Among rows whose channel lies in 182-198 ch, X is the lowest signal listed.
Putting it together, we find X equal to 5.096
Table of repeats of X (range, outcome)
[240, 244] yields 4.381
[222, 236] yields 4.806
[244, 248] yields 4.673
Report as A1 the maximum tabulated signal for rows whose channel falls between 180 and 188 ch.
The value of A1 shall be 5.761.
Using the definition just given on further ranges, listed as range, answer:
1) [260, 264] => 5.311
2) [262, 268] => 5.233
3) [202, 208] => 5.982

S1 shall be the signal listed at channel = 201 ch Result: 5.095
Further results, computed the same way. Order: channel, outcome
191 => 5.328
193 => 5.354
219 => 5.29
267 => 5.233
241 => 4.381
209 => 6.057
